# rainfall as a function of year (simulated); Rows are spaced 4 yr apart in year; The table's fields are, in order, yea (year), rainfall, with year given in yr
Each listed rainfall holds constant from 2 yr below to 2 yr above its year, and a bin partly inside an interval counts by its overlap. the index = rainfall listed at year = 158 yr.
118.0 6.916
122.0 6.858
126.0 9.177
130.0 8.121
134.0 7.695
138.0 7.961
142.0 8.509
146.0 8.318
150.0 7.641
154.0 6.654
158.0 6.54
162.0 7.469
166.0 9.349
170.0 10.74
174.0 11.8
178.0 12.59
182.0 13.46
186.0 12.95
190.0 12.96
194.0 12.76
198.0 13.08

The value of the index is 6.54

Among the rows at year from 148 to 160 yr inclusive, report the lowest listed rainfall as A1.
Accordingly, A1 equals 6.54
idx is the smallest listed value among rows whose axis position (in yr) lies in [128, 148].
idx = 7.695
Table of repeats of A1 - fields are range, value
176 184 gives 12.59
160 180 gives 7.469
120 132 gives 6.858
